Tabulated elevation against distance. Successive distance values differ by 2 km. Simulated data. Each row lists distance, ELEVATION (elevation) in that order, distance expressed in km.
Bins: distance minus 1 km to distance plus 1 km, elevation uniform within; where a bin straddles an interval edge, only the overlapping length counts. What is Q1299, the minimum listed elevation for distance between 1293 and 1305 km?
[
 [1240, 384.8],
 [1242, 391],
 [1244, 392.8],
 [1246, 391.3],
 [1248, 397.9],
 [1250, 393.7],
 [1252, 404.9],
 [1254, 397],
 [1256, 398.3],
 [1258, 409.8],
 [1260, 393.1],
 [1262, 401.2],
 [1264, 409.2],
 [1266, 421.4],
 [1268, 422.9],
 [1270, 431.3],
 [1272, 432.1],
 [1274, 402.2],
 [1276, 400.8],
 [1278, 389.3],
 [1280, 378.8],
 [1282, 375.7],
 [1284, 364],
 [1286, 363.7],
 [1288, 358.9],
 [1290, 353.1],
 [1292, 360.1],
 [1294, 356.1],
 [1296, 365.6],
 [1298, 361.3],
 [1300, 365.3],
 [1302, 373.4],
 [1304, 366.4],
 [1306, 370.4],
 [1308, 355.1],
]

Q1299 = 356.1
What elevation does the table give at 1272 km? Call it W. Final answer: 432.1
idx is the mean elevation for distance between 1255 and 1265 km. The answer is 402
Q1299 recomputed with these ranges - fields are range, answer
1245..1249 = 391.3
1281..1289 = 358.9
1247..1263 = 393.1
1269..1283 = 375.7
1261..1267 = 401.2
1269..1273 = 431.3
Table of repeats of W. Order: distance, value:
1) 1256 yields 398.3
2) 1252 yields 404.9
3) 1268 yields 422.9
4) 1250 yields 393.7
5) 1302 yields 373.4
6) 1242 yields 391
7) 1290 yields 353.1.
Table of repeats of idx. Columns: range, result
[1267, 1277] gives 418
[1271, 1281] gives 401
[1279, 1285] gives 373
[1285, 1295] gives 358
